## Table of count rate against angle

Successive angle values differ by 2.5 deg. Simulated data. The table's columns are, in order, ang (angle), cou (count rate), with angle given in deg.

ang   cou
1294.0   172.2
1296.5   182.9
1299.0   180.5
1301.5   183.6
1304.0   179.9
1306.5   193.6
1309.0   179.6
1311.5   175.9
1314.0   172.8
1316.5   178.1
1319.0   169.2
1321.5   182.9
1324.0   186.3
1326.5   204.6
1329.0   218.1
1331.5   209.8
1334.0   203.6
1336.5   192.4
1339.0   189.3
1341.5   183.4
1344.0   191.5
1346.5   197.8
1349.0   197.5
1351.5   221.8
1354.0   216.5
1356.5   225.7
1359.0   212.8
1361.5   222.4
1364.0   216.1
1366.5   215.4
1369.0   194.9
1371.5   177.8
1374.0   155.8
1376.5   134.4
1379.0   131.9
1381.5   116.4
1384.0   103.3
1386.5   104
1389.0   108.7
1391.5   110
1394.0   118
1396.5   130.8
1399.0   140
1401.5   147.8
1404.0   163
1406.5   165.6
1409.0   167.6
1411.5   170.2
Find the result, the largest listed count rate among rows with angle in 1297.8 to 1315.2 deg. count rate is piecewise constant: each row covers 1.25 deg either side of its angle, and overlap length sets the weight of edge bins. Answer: 193.6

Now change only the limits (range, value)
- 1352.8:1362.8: 225.7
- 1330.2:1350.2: 209.8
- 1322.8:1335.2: 218.1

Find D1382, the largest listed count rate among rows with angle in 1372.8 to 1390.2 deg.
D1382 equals 155.8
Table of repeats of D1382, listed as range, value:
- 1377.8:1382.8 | 131.9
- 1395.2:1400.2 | 140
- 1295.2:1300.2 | 182.9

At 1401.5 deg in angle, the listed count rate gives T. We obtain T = 147.8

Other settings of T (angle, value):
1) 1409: 167.6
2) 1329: 218.1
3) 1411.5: 170.2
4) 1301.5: 183.6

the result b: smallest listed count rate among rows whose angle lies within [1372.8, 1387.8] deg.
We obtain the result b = 103.3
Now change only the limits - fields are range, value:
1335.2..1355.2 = 183.4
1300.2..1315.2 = 172.8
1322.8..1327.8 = 186.3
